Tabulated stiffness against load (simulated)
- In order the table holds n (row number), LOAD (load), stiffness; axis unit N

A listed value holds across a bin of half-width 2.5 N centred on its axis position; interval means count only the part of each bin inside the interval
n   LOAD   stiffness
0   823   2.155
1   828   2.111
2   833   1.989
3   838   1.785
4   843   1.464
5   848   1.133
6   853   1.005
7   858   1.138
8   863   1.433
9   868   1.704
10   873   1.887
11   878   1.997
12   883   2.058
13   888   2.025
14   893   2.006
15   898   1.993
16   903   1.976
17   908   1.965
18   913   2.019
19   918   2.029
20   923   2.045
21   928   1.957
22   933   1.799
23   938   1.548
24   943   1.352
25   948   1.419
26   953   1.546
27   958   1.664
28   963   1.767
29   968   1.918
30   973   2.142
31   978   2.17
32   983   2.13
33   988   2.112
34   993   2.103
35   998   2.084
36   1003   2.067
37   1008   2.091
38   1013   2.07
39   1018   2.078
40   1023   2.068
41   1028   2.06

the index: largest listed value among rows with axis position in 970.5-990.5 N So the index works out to 2.17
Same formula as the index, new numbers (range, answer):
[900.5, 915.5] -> 2.019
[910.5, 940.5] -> 2.045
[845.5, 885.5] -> 2.058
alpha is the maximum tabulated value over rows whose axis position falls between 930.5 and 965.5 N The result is 1.799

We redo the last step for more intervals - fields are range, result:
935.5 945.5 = 1.548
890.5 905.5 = 2.006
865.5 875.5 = 1.887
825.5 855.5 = 2.111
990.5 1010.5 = 2.103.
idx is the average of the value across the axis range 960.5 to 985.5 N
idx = 2.03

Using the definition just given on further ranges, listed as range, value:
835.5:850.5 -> 1.46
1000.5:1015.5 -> 2.08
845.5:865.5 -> 1.18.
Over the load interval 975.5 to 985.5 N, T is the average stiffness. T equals 2.15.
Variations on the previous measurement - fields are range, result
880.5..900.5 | 2.02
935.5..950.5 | 1.44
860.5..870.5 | 1.57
